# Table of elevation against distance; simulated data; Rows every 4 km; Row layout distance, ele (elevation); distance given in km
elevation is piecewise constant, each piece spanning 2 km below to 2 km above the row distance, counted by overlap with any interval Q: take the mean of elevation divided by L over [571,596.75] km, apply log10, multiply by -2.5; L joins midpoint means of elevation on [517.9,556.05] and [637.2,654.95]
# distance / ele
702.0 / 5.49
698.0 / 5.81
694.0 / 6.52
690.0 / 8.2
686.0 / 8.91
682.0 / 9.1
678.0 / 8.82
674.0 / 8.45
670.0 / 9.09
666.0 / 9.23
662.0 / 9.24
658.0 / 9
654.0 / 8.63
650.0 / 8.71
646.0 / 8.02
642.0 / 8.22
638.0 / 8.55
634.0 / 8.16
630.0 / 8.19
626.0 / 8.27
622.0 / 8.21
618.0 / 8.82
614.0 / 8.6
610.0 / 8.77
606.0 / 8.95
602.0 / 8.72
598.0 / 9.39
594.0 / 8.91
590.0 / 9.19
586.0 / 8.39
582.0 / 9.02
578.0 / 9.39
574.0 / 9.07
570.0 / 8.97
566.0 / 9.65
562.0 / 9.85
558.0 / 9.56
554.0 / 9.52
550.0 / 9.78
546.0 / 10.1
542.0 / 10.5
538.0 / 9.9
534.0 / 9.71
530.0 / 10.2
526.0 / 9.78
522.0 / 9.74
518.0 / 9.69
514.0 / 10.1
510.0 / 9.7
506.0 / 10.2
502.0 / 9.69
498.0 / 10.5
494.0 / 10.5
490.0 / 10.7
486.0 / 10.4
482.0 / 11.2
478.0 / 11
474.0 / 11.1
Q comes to 0.03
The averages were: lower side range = 9.9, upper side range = 8.41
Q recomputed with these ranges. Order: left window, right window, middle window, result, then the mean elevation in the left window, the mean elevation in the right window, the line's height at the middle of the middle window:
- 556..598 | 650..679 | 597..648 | 0.07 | 9.21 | 8.91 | 9.05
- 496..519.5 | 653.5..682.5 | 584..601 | 0.06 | 9.99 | 8.95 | 9.44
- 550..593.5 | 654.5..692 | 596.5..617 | 0.03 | 9.27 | 8.88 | 9.14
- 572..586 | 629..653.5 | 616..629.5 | 0.02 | 9.05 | 8.33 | 8.55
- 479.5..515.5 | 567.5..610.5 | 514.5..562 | -0.01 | 10.3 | 8.99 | 9.74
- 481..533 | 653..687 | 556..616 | 0.06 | 10.2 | 8.95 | 9.57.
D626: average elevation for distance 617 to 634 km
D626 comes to 8.32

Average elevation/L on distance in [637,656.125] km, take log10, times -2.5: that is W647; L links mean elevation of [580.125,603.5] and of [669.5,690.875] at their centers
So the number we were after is 0.05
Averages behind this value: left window 8.94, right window 8.77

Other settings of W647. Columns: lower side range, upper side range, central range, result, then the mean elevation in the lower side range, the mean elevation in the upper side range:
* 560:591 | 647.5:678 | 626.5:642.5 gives 0.09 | 9.19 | 8.89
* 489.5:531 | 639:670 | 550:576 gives 0.01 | 10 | 8.74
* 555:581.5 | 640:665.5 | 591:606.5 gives 0.02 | 9.4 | 8.67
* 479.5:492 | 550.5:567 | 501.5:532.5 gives 0.04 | 10.8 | 9.66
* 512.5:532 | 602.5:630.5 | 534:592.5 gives -0.02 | 9.9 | 8.57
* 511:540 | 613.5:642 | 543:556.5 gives -0.04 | 9.87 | 8.38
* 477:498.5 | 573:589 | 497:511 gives 0.04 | 10.7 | 8.97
